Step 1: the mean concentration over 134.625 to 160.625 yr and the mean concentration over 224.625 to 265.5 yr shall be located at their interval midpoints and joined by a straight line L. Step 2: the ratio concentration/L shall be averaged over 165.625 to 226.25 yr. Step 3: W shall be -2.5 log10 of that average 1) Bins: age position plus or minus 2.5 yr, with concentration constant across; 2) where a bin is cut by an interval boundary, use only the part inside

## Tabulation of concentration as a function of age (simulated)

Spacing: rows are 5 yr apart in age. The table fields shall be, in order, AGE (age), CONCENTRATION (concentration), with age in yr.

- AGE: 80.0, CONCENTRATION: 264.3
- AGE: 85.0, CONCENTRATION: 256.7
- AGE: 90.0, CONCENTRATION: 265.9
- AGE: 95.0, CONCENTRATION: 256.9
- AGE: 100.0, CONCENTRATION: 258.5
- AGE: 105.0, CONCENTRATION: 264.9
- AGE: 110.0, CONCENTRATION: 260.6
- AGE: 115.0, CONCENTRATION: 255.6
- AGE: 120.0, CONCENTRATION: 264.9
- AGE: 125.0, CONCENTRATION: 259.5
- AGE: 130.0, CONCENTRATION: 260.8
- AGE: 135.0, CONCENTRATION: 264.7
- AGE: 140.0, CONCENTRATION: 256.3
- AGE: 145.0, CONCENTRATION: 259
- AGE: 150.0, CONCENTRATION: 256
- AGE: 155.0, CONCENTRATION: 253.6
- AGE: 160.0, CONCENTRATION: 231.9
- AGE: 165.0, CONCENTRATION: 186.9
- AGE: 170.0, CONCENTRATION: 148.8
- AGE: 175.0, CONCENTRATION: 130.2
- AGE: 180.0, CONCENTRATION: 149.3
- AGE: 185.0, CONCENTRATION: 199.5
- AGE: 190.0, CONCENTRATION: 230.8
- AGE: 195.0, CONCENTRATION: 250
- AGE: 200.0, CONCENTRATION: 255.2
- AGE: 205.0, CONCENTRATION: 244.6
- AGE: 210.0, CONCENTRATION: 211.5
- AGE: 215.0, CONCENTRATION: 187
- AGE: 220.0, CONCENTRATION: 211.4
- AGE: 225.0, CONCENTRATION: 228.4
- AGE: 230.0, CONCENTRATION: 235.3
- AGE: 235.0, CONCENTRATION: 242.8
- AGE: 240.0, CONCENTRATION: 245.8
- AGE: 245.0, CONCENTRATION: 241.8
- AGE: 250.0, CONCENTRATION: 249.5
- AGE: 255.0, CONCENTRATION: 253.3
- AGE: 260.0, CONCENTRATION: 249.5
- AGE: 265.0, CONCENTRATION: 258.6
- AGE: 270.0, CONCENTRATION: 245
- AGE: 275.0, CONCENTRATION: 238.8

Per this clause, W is 0.22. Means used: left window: 254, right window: 245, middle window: 203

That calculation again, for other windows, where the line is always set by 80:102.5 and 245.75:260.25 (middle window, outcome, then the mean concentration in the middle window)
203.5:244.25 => 0.116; 226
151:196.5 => 0.271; 199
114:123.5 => -0.011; 261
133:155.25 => -0.006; 258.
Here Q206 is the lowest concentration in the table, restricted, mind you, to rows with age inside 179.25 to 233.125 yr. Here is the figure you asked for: 149.3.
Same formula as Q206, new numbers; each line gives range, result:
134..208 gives 130.2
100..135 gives 255.6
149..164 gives 231.9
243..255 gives 241.8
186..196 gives 230.8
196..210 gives 211.5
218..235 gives 211.4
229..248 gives 235.3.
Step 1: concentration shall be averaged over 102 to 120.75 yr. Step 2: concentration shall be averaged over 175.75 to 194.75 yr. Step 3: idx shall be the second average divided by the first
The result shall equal 0.7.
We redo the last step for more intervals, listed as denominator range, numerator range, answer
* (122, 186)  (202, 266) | 1.07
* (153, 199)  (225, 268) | 1.24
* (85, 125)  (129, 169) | 0.93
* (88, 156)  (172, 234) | 0.81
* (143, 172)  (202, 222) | 0.96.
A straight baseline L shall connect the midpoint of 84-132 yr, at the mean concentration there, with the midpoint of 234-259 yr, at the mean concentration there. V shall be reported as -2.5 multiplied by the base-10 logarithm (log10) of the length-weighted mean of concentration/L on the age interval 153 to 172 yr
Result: 0.24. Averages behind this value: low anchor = 261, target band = 206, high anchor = 247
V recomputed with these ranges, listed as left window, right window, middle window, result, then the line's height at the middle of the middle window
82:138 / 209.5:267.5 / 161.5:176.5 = 0.467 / 249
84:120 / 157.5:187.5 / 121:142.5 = -0.164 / 224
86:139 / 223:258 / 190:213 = 0.046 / 248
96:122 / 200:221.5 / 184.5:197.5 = -0.020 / 227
